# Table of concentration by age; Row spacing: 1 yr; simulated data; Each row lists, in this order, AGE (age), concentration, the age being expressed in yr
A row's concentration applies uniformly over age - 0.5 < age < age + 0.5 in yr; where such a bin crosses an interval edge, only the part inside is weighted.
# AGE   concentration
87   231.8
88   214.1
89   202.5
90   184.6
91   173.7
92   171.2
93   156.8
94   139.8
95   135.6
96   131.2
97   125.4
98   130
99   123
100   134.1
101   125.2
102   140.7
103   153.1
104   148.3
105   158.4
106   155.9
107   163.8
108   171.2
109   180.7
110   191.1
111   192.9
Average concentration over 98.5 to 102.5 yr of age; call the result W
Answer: 131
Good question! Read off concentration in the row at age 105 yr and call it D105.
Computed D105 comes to 158.4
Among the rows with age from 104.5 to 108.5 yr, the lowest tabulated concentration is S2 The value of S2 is 155.9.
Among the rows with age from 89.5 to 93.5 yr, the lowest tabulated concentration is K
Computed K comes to 156.8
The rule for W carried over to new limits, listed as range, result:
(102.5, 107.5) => 156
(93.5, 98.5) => 132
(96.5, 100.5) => 128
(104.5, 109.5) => 166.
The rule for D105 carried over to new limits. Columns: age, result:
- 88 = 214.1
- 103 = 153.1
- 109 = 180.7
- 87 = 231.8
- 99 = 123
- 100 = 134.1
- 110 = 191.1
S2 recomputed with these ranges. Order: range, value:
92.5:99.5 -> 123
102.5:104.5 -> 148.3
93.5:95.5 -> 135.6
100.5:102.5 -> 125.2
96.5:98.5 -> 125.4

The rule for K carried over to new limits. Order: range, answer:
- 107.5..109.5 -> 171.2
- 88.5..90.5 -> 184.6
